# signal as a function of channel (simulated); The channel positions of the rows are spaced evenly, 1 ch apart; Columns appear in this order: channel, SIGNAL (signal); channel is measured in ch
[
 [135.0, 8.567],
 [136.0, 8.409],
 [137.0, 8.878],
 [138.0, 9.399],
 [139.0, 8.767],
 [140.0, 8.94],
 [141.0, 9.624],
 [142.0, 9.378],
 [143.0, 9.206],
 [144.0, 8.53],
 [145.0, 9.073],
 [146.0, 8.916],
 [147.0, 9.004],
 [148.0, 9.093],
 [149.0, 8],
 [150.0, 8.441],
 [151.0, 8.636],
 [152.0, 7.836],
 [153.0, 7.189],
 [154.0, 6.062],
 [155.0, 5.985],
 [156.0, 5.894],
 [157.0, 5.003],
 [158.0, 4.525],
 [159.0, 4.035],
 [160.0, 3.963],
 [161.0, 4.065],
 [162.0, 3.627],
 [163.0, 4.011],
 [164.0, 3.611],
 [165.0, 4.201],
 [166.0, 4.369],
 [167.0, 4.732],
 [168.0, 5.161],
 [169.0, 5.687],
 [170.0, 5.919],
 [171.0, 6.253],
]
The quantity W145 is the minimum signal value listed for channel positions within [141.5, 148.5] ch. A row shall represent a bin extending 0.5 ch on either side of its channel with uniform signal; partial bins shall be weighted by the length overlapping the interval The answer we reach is 8.53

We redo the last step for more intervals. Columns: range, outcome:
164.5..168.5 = 4.201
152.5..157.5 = 5.003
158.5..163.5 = 3.627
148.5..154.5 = 6.062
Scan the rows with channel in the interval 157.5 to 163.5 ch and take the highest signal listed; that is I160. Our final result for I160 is 4.525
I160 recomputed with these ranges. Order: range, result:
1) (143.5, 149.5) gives 9.093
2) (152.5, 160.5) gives 7.189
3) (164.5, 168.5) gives 5.161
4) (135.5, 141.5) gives 9.624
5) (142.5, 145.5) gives 9.206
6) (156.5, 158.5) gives 5.003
